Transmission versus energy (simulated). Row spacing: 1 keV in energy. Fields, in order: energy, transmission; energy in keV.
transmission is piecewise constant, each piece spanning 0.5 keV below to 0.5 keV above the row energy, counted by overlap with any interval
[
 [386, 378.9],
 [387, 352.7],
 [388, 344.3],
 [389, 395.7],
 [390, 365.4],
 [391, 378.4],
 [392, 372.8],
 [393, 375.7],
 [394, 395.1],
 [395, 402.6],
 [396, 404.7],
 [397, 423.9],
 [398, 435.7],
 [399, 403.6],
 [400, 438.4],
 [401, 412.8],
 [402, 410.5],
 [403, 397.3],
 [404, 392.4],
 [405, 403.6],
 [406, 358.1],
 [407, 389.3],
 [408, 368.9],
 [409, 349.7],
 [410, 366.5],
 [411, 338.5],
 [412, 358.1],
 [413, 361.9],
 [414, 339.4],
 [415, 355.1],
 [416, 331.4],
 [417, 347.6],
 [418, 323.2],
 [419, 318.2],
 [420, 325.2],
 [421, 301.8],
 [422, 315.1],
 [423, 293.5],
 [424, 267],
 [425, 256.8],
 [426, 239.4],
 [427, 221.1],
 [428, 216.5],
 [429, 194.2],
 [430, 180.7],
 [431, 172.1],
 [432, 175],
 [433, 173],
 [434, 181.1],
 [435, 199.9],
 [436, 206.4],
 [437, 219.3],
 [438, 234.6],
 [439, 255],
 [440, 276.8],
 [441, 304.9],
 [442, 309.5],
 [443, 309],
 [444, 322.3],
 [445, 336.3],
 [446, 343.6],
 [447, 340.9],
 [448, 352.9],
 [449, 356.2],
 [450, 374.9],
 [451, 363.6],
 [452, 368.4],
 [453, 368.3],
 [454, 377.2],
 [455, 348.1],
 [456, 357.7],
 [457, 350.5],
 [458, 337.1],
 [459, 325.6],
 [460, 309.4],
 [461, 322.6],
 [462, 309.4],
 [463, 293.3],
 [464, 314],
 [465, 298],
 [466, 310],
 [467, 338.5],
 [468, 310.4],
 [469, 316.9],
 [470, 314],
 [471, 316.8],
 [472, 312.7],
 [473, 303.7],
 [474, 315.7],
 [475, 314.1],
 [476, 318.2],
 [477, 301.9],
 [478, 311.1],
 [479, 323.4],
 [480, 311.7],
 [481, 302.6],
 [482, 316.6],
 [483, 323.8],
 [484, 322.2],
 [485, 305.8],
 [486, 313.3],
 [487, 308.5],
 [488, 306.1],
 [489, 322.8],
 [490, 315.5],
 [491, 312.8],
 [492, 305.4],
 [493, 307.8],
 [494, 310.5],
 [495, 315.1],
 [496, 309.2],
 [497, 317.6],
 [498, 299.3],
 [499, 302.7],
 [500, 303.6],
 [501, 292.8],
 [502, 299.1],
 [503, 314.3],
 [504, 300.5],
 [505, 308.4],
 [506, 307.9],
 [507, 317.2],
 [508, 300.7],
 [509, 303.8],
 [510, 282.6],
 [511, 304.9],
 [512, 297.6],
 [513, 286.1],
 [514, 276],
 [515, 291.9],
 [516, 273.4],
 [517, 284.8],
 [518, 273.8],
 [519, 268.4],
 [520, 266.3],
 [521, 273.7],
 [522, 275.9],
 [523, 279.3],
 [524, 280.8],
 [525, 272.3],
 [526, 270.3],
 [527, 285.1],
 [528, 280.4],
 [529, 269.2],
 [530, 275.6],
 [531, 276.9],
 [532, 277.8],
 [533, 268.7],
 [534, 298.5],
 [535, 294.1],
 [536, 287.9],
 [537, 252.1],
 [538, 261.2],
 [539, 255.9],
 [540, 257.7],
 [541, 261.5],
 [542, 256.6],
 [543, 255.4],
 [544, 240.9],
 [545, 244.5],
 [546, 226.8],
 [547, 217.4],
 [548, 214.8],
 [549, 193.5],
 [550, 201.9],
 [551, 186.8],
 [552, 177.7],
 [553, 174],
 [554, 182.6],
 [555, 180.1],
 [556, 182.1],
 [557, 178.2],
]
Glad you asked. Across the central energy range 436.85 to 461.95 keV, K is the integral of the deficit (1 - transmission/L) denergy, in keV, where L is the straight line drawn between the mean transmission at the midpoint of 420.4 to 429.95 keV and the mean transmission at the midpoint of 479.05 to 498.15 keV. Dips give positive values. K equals -4.7 keV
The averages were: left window 253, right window 312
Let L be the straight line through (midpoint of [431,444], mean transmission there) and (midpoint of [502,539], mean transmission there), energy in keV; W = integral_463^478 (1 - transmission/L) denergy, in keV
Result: -3.3 keV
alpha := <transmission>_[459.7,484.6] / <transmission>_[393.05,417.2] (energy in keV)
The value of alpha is 0.8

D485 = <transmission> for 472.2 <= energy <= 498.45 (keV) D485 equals 312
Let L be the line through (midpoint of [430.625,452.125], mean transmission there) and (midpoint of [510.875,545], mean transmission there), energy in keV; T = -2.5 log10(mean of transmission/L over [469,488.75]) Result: -0.13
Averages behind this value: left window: 280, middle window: 313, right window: 274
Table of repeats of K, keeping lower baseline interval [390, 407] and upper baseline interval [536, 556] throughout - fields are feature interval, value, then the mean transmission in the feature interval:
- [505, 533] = -3.0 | 284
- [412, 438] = 7.6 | 262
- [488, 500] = -1.0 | 310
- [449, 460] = -0.7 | 355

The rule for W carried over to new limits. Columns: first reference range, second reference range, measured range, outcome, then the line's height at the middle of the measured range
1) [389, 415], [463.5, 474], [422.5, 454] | 6.50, 346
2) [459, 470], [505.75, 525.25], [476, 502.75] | -0.94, 300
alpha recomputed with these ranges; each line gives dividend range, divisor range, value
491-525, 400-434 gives 0.95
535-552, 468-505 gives 0.77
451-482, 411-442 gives 1.21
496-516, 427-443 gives 1.35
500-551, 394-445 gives 0.87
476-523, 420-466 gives 1.04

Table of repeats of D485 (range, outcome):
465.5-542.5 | 296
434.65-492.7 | 315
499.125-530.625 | 288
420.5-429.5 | 256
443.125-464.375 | 341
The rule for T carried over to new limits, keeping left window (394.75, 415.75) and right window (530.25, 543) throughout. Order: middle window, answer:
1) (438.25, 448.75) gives 0.12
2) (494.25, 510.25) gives -0.02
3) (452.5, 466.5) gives 0.03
